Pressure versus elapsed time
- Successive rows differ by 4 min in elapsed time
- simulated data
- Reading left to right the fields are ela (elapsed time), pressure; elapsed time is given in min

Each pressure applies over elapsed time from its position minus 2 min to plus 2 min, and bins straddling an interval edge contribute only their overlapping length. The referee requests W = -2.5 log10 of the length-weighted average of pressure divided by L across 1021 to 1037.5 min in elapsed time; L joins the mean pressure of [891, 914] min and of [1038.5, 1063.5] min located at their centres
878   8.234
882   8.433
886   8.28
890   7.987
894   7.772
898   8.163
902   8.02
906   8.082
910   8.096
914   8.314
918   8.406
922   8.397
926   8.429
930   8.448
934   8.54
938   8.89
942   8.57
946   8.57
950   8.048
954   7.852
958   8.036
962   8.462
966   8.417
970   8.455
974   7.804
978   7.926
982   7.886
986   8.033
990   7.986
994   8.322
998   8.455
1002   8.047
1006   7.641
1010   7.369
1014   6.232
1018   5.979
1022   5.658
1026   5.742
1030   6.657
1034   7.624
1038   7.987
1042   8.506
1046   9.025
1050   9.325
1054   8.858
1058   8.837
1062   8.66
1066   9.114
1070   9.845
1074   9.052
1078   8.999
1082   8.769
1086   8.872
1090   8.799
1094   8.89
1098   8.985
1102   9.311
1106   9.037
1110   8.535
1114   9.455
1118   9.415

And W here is 0.30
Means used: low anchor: 8.05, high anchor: 8.82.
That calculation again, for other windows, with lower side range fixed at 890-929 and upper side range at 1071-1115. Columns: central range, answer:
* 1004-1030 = 0.32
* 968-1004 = 0.05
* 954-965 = 0.03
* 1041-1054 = -0.02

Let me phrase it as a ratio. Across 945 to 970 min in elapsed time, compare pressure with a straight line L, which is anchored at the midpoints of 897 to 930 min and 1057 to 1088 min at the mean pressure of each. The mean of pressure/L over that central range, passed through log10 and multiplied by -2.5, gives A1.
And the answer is 0.03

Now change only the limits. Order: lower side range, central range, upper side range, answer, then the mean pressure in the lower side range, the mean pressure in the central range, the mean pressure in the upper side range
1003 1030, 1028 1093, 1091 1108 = -0.11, 6.51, 8.69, 9.04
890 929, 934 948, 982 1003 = -0.06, 8.18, 8.66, 8.15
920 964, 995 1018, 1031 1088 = 0.16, 8.39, 7.45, 8.78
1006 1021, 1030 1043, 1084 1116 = -0.08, 6.62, 7.79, 8.99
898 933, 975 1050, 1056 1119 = 0.15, 8.28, 7.56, 9.03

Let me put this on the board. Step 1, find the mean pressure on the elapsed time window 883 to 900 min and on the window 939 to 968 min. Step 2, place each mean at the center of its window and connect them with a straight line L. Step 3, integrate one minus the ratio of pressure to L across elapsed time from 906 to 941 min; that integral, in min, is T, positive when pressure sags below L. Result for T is -1.0 min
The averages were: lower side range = 8.07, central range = 8.42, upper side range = 8.3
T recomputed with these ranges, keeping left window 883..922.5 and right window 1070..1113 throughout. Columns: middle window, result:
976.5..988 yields 0.7 min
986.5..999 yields 0.5 min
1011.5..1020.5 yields 2.6 min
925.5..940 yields -0.5 min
